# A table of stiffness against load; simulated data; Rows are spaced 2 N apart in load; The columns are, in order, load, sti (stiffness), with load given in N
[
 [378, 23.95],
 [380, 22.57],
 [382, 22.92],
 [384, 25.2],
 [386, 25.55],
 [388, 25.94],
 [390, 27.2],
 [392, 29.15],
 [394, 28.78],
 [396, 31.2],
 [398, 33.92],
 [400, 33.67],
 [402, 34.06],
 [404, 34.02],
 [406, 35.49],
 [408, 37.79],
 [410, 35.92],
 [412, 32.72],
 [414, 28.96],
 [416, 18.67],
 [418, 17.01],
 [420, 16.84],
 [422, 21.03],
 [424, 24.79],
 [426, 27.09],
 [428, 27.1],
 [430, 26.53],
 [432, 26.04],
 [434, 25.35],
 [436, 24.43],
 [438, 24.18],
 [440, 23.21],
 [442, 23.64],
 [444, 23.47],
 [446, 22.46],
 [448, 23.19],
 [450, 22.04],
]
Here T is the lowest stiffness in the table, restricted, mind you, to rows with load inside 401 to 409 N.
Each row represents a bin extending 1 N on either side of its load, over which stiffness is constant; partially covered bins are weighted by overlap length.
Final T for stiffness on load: 34.02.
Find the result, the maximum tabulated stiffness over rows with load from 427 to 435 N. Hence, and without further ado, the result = 27.1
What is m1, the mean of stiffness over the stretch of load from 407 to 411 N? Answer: 36.9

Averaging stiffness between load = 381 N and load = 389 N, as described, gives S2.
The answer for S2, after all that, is 24.9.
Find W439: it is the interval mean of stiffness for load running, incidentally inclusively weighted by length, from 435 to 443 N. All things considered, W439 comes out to 23.9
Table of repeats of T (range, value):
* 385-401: 25.55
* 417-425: 16.84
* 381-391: 22.92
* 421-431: 21.03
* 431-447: 22.46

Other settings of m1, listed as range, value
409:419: 26.7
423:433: 26.3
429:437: 25.6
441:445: 23.6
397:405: 33.9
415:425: 19.7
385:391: 26.2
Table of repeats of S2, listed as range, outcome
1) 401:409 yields 35.3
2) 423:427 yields 25.9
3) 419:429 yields 23.4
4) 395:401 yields 32.9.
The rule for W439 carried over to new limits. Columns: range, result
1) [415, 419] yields 17.8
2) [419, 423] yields 18.9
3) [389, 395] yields 28.4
